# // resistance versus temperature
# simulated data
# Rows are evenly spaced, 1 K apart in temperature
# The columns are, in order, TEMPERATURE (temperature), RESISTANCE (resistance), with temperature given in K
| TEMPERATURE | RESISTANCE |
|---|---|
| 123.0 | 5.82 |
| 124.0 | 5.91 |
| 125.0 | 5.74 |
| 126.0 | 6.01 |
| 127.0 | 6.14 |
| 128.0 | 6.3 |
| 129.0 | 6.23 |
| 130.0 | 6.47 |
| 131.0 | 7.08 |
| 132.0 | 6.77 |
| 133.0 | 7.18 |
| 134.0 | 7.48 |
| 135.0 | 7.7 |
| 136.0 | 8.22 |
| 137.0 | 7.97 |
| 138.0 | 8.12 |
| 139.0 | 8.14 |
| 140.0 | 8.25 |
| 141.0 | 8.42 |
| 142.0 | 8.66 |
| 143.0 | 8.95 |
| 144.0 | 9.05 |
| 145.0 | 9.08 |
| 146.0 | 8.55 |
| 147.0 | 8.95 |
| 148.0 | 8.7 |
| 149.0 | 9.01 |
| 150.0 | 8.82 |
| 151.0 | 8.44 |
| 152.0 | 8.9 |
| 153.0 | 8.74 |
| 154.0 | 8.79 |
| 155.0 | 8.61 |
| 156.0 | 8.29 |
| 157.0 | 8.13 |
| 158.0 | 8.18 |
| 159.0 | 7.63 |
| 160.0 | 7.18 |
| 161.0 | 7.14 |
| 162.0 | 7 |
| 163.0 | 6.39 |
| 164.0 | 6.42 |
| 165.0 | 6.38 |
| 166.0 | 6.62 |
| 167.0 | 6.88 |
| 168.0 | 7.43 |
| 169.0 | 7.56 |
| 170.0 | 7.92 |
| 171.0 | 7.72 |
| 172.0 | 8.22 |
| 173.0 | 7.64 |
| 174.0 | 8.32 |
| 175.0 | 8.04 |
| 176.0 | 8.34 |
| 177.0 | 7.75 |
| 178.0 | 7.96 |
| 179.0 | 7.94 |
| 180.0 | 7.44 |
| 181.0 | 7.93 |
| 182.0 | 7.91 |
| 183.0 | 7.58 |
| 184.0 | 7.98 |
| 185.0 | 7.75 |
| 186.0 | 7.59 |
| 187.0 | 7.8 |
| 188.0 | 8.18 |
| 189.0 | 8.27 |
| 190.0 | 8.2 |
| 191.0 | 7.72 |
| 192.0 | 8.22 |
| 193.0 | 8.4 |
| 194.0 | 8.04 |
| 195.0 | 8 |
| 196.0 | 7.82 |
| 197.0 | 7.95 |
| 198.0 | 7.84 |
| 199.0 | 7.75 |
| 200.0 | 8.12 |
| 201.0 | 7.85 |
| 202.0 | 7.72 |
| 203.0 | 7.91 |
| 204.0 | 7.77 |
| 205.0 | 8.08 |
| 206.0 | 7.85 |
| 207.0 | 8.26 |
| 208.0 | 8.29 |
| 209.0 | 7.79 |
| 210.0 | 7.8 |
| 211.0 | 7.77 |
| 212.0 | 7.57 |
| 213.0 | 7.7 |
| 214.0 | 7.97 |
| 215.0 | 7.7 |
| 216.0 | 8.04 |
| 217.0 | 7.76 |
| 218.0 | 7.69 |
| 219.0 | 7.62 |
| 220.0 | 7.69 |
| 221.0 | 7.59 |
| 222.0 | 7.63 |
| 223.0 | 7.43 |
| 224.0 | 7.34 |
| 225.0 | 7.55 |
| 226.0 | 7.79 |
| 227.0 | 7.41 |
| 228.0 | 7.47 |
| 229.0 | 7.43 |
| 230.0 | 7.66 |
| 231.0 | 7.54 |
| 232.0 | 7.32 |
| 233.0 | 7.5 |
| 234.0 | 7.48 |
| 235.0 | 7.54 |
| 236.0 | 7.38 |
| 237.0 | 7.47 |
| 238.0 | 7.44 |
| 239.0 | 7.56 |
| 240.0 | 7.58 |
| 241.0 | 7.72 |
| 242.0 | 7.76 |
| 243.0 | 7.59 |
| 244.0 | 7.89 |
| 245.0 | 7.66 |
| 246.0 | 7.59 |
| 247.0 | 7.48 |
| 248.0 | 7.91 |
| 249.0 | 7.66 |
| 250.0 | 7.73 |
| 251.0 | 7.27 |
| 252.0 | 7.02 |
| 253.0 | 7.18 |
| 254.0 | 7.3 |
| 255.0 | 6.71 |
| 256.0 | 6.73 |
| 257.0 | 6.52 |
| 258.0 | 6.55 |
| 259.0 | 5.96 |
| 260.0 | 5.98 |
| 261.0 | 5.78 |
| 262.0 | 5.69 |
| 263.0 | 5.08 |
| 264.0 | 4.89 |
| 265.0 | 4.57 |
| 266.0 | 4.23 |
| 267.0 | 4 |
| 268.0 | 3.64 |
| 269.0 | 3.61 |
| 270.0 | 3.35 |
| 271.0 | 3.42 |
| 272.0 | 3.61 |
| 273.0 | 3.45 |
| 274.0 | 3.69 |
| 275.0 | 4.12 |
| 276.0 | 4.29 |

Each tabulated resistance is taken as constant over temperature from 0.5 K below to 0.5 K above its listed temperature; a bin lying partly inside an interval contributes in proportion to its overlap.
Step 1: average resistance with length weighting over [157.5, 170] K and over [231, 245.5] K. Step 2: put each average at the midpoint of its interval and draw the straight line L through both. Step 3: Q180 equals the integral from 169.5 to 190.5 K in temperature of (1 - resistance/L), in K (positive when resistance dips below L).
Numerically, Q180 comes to -2.1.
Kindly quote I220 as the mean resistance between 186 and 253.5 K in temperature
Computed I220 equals 7.73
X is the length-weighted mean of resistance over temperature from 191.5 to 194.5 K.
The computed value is 8.22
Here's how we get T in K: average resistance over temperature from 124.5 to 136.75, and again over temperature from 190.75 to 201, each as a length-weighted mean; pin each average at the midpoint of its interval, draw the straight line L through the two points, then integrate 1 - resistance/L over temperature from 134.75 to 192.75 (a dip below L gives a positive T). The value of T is -4.9 K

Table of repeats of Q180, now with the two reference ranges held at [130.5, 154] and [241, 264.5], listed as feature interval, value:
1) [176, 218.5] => -1.7 K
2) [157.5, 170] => 1.5 K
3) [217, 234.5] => -0.7 K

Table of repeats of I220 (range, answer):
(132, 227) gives 7.91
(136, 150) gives 8.6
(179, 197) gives 7.93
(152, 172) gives 7.58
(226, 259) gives 7.39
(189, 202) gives 7.99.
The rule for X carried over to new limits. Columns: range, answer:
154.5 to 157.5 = 8.34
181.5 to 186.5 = 7.76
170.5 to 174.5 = 7.98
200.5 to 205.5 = 7.87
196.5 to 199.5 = 7.85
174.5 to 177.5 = 8.04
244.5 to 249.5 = 7.66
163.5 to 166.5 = 6.47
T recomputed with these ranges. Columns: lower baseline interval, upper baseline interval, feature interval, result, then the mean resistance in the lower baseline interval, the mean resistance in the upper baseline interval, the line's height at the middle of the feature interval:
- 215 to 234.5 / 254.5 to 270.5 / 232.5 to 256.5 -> -4.4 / 7.58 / 5.21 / 6.34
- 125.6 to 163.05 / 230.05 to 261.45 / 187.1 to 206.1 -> -1.0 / 7.91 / 7.26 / 7.57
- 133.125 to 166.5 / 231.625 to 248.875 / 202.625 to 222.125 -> -0.2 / 8.08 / 7.58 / 7.74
